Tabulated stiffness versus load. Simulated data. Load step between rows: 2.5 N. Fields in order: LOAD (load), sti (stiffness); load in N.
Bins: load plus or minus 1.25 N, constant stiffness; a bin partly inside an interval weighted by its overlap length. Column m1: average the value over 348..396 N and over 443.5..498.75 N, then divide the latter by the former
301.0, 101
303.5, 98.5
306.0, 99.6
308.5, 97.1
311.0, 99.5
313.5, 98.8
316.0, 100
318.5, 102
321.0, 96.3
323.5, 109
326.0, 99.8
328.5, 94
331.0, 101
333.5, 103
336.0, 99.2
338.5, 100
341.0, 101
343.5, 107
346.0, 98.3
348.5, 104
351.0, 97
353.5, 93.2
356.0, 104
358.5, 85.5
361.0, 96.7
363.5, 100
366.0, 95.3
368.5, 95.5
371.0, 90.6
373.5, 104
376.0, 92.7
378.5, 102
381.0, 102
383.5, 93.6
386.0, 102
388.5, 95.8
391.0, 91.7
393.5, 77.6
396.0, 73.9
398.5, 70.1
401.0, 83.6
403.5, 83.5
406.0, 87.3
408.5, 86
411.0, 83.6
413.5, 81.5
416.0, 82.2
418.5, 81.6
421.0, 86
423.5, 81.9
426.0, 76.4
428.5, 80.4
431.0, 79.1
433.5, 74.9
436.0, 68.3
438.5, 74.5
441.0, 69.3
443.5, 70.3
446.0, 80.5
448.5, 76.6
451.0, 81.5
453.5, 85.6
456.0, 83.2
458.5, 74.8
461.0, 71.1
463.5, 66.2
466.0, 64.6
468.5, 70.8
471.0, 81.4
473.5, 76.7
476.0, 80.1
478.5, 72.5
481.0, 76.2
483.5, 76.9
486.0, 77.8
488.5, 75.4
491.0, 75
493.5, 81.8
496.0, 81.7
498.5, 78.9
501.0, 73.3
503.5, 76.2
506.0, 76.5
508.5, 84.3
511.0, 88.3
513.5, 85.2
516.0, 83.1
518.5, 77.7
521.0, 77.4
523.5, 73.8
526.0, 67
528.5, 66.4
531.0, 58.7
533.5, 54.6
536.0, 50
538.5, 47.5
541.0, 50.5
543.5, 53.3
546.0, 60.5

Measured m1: 0.80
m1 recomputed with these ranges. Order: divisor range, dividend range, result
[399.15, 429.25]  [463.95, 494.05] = 0.91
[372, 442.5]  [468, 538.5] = 0.88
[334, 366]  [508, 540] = 0.71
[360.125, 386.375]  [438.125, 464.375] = 0.78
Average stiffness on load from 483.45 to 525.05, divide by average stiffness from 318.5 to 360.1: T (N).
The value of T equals 0.8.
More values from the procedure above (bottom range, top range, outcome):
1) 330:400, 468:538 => 0.78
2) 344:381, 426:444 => 0.76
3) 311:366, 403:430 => 0.83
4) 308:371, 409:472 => 0.78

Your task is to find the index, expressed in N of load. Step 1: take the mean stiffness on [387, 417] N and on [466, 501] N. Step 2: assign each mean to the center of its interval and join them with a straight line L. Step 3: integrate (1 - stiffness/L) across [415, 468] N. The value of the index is 2.4 N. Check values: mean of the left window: 83.2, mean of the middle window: 76.5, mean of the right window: 76.7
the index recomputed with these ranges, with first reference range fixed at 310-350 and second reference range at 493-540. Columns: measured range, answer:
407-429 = 1.3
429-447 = 2.2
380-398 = 0.4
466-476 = 0.5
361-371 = -0.1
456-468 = 1.5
